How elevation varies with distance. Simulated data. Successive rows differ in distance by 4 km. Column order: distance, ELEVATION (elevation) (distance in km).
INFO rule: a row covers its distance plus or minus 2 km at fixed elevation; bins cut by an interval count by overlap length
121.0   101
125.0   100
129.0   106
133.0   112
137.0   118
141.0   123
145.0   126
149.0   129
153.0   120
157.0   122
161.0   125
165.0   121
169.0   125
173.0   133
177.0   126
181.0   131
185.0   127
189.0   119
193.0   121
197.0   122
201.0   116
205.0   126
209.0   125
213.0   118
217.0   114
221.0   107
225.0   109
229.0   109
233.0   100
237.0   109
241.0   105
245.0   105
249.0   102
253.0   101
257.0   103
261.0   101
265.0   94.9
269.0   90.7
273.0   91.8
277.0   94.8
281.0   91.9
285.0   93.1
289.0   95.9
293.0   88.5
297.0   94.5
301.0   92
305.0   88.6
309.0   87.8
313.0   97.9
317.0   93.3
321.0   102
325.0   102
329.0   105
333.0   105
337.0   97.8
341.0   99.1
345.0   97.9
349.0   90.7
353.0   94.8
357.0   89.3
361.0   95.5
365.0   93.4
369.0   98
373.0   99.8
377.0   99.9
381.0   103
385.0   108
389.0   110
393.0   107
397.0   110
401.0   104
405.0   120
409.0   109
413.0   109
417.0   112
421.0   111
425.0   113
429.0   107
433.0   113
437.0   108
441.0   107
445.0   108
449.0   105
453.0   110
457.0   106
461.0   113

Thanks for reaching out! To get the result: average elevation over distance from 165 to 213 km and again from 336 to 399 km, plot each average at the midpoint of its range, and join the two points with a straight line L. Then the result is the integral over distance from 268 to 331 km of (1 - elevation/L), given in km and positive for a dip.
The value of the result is 8.4 km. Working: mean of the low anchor 124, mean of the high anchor 99.7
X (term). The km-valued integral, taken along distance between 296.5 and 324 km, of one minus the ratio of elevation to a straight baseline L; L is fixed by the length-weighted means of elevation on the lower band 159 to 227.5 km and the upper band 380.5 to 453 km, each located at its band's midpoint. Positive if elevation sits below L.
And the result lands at 5.03 km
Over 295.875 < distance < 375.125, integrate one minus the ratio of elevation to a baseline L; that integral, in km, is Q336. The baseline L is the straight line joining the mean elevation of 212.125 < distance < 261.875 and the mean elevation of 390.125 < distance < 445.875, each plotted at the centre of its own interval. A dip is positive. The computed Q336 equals 8.78 km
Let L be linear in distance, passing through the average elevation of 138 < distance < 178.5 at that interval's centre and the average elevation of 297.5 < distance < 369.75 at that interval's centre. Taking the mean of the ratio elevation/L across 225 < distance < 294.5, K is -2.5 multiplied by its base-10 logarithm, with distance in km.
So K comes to 0.097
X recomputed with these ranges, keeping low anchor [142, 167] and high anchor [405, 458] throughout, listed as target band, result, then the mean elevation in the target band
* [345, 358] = 2.39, 92.7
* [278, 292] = 2.84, 93.3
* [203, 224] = 0.56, 118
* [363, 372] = 1.33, 96.2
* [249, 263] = 1.99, 102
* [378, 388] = 0.59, 105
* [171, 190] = -0.80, 128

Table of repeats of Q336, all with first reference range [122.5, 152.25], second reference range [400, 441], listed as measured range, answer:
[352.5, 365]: 2.10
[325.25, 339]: 1.20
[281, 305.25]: 4.45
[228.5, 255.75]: 2.38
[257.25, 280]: 3.69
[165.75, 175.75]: -1.06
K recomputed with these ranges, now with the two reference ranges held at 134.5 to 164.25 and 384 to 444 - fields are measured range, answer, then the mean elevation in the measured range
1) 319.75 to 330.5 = 0.11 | 103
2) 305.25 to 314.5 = 0.25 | 91.8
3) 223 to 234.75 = 0.12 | 106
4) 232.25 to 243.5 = 0.13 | 105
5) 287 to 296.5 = 0.24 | 92.6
